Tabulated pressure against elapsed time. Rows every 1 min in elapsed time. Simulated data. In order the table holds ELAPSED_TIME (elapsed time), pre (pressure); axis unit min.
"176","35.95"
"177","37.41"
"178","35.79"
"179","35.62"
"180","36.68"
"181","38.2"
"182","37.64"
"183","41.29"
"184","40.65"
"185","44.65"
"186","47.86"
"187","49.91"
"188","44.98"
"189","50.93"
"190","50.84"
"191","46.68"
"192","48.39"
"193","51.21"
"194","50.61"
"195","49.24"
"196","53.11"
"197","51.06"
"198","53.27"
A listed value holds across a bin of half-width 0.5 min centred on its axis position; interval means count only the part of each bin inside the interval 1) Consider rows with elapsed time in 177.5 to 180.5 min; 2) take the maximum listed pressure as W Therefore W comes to 36.68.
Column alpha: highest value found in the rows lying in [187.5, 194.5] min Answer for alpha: 51.21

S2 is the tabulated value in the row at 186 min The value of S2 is 47.86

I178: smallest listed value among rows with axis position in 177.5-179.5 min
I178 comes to 35.62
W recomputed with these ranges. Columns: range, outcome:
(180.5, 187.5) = 49.91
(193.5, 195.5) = 50.61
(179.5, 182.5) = 38.2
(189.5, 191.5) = 50.84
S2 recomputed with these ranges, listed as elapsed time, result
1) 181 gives 38.2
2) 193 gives 51.21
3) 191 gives 46.68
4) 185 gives 44.65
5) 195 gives 49.24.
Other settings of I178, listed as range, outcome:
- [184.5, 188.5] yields 44.65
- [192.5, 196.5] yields 49.24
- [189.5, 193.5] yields 46.68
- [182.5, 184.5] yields 40.65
